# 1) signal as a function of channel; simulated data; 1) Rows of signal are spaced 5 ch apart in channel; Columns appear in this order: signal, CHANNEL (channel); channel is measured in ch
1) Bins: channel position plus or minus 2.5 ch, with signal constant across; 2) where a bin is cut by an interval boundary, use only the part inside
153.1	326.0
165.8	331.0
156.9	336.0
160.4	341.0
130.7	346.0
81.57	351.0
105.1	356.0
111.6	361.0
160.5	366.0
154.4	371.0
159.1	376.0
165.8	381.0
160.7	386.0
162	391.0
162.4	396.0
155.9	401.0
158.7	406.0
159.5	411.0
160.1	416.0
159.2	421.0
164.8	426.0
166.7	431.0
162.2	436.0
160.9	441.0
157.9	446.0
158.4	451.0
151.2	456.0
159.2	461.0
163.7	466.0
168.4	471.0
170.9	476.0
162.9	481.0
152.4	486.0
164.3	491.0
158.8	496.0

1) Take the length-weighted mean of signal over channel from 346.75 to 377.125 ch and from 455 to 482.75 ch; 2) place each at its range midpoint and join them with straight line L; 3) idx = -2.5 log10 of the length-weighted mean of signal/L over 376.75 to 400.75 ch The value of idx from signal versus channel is -0.19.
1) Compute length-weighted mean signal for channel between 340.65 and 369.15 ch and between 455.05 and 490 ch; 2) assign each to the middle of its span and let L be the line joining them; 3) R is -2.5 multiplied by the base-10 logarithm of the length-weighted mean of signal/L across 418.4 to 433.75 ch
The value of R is -0.12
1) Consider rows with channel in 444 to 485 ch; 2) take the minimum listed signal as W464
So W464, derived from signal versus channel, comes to 151.2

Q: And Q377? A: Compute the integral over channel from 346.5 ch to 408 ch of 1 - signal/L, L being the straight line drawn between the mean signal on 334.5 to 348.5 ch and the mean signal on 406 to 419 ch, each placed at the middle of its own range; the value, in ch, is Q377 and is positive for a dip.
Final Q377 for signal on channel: 4.1 ch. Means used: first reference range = 149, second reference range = 160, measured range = 144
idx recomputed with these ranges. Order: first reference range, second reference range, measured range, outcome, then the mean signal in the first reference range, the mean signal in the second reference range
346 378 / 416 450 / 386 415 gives -0.10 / 128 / 162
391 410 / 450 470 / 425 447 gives -0.02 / 159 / 159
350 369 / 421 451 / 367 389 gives -0.24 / 118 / 162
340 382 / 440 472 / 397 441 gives -0.08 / 135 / 160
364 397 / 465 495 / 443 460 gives 0.04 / 161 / 164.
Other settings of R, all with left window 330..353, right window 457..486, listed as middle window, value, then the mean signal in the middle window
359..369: 0.04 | 138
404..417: -0.05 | 159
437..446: -0.02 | 160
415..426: -0.05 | 161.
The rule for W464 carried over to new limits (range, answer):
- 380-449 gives 155.9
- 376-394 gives 159.1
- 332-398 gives 81.57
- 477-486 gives 152.4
